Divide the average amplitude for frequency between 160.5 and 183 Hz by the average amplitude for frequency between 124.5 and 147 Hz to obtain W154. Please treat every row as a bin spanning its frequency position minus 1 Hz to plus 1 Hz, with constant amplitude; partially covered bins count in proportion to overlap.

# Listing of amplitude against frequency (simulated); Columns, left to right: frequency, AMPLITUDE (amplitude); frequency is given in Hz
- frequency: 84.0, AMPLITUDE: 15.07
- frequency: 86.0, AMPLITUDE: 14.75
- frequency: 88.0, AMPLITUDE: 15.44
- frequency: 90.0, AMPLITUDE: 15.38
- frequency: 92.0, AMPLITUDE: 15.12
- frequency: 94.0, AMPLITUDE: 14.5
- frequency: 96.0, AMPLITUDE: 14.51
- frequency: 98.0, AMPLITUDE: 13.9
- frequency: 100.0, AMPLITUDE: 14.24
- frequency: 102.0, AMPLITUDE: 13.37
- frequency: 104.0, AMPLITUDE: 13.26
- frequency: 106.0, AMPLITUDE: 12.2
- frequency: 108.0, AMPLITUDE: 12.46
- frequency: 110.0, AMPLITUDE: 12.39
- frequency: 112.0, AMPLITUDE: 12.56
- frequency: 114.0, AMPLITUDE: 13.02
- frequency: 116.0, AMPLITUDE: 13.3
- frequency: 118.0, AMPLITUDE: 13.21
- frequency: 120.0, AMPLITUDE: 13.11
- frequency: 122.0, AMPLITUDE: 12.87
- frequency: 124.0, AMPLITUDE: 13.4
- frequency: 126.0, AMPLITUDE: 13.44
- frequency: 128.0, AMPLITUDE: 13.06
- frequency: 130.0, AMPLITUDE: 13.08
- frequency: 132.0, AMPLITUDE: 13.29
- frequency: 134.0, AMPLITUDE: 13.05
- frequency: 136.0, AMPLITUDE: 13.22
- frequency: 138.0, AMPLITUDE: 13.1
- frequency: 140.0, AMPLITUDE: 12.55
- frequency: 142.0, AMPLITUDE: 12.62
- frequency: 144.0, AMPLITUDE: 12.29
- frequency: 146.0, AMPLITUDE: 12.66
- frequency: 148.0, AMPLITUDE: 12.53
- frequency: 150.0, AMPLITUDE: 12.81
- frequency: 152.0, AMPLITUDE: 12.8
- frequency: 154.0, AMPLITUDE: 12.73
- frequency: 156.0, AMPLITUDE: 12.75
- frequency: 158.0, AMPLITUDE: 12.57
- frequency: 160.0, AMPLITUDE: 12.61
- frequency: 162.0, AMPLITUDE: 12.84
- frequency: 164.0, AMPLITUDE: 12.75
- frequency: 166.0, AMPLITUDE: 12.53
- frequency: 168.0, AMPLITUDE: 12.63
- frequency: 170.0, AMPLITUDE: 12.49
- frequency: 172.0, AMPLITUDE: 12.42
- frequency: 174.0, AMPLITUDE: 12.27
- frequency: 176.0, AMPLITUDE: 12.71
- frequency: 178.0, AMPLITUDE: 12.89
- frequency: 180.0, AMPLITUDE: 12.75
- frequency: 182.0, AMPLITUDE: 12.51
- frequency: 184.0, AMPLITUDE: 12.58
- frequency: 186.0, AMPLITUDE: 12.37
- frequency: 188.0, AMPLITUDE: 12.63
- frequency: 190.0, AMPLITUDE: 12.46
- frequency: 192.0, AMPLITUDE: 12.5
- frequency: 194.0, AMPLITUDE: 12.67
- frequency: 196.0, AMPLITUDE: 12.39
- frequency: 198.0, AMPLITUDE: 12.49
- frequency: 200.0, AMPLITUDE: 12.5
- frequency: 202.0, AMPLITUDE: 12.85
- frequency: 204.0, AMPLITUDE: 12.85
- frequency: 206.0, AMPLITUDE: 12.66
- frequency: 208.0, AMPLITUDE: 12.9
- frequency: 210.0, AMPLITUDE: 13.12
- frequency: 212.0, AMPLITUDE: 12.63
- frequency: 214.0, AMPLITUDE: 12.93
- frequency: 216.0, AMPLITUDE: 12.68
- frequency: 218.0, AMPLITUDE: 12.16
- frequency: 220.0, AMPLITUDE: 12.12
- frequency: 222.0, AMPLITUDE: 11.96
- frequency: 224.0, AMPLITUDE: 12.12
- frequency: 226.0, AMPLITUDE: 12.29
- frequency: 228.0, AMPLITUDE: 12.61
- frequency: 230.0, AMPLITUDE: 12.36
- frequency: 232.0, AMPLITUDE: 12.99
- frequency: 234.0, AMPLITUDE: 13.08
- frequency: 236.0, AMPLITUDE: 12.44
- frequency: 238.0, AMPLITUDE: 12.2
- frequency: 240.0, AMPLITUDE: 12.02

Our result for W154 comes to 0.97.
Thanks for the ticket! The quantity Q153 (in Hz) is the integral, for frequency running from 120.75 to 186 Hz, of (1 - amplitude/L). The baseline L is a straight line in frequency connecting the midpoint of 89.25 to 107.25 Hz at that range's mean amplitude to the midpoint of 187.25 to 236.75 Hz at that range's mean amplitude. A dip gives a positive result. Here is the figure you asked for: 2.7 Hz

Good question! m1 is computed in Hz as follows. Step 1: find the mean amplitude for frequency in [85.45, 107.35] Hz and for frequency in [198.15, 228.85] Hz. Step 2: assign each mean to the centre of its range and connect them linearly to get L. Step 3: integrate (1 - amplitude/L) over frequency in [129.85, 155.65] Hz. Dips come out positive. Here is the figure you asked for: 1.4 Hz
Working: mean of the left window 14.2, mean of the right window 12.6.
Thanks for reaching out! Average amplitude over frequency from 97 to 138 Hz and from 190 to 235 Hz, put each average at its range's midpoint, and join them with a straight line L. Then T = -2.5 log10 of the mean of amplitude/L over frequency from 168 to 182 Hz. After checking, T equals 0.02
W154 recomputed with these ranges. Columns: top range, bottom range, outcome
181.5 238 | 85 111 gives 0.90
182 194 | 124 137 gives 0.95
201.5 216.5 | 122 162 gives 1.00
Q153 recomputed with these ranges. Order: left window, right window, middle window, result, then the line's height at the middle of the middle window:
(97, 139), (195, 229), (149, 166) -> 0.2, 12.9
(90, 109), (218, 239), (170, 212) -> 0.6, 12.8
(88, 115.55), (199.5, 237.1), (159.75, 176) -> 0.6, 13.1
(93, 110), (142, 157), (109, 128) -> 0.2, 13.2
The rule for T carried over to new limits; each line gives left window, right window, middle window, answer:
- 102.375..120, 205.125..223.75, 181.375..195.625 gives 0.01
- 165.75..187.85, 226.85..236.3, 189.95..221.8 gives 0.00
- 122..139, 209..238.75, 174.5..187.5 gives 0.02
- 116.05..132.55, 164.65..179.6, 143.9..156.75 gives 0.02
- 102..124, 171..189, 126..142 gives -0.02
